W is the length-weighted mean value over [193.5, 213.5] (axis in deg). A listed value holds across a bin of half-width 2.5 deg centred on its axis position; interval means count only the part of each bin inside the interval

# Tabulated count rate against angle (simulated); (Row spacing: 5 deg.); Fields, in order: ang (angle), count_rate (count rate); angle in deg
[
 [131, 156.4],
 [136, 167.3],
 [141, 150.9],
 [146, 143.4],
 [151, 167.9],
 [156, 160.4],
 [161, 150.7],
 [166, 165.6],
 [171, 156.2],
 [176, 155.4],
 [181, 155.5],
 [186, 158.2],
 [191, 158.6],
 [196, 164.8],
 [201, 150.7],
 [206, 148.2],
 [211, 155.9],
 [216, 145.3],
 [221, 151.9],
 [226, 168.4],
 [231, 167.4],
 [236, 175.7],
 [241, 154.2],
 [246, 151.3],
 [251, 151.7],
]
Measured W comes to 155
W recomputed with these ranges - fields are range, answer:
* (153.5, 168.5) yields 159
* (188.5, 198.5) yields 162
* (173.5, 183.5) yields 155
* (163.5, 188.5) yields 158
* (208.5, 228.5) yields 155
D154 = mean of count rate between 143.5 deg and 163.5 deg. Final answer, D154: 156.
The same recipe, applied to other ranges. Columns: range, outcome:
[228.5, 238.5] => 172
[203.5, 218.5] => 150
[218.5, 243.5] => 164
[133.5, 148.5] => 154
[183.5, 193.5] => 158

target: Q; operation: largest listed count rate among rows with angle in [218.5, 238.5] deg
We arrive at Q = 175.7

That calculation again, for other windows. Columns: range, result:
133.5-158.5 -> 167.9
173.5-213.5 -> 164.8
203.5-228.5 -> 168.4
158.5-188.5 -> 165.6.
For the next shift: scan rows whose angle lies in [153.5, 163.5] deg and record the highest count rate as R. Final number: 160.4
